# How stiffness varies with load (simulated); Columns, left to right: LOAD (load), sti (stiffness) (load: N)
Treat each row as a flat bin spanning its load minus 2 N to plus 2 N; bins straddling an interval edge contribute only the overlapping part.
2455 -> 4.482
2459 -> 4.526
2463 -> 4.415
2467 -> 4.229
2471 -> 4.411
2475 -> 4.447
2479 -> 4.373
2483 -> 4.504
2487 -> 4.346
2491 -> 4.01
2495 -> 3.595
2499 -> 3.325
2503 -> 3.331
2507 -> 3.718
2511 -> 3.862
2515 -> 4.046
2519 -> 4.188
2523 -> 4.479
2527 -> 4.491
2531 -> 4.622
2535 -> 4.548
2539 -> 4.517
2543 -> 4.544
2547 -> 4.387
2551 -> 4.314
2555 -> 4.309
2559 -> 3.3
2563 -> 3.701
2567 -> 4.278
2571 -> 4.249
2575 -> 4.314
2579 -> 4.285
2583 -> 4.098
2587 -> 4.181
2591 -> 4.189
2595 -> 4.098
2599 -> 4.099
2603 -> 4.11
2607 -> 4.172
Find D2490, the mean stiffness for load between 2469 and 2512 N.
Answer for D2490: 4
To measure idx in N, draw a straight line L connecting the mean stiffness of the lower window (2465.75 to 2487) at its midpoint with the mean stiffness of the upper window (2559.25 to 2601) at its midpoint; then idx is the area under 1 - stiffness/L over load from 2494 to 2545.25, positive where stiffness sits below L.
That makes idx 1.97 N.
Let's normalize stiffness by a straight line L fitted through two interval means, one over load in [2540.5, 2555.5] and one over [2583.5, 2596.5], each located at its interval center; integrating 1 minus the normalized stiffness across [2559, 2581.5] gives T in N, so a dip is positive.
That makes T 0.9 N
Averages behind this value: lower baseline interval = 4.4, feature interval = 4.09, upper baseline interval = 4.15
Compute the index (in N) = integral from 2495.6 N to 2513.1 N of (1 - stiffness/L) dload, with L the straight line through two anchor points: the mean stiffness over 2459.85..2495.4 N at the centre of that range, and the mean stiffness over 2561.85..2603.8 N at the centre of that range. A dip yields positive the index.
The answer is 2.9 N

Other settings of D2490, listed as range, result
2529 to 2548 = 4.53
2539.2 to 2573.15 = 4.16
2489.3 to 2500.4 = 3.65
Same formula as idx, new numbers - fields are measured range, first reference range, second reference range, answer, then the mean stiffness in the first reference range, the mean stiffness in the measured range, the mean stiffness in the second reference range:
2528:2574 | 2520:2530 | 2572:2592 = 1.03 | 4.47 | 4.26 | 4.22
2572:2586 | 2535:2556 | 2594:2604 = -0.01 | 4.43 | 4.23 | 4.1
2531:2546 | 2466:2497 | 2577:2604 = -1.23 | 4.24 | 4.54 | 4.15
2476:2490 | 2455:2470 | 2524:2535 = 0.21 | 4.4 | 4.38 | 4.55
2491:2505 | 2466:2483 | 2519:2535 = 2.94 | 4.39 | 3.5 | 4.49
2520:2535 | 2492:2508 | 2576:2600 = -3.20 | 3.51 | 4.51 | 4.17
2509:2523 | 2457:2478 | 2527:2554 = 1.13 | 4.4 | 4.1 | 4.48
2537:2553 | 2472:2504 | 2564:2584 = -1.09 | 4.03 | 4.44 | 4.22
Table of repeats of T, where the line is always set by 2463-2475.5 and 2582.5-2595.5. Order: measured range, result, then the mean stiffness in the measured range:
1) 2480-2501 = 1.7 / 3.98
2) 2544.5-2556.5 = -0.4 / 4.35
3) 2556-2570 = 1.2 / 3.83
